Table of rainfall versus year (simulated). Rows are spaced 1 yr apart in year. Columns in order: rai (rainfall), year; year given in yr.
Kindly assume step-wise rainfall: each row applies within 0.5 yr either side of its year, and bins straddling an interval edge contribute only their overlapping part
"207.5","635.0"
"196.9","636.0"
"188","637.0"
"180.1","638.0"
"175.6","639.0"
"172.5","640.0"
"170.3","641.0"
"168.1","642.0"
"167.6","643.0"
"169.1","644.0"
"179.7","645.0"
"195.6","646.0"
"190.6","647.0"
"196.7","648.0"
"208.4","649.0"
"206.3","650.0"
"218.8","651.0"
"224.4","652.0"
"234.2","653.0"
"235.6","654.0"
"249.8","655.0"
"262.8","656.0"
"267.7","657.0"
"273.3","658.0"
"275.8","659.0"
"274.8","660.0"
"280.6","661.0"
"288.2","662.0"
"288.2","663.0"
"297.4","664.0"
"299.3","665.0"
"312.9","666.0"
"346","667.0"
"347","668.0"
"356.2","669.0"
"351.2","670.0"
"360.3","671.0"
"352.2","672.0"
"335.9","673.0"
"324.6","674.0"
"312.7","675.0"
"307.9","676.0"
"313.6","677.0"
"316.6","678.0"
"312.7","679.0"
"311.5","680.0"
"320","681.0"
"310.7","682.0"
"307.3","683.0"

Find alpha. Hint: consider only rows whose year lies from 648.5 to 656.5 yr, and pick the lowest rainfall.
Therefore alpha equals 206.3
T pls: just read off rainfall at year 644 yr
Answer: 169.1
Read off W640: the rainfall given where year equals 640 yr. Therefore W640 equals 172.5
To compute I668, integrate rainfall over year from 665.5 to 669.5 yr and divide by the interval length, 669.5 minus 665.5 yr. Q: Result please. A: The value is 341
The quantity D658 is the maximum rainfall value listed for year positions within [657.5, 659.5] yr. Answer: 275.8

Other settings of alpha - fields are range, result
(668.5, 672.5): 351.2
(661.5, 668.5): 288.2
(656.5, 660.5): 267.7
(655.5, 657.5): 262.8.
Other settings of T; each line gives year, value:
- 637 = 188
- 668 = 347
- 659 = 275.8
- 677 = 313.6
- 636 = 196.9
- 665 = 299.3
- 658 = 273.3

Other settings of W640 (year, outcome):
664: 297.4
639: 175.6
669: 356.2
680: 311.5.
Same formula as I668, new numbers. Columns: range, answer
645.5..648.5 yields 194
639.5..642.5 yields 170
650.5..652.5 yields 222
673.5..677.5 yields 315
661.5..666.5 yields 297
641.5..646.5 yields 176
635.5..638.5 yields 188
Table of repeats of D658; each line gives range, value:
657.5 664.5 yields 297.4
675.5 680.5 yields 316.6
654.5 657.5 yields 267.7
